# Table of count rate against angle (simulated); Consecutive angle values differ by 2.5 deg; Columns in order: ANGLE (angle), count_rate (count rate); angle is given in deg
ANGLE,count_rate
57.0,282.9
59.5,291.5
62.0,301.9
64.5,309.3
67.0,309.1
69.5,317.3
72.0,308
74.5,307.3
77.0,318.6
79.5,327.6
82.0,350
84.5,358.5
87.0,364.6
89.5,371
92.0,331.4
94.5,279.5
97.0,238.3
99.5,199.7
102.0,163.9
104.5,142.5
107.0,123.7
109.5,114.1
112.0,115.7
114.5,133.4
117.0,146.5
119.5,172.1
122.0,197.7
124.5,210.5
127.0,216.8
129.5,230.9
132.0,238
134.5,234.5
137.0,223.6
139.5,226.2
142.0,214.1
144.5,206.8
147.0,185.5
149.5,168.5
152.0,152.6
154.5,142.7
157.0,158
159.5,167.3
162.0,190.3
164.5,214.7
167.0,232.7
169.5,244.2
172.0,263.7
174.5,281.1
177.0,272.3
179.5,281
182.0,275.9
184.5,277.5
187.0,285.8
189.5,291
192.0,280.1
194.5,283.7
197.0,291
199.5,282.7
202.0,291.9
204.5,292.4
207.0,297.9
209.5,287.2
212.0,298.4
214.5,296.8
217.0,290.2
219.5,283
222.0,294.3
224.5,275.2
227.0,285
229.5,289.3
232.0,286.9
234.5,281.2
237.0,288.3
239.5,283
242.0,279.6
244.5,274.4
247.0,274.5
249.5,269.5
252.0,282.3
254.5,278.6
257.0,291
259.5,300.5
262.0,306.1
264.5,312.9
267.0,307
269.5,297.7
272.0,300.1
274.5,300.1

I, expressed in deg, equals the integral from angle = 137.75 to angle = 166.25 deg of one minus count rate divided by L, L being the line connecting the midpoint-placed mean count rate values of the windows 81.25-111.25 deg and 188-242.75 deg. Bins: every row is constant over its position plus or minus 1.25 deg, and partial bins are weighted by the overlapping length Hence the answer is 8.7 deg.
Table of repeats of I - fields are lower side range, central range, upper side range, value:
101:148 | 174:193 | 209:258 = -3.4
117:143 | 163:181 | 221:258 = -1.1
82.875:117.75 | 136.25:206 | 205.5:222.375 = 7.5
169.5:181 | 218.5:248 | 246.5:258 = -0.6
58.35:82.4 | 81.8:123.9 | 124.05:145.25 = 8.0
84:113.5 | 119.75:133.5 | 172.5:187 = 1.7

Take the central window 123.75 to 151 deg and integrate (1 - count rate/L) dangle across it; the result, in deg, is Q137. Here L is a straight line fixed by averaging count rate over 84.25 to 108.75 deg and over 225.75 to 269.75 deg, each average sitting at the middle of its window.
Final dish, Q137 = 4.9 deg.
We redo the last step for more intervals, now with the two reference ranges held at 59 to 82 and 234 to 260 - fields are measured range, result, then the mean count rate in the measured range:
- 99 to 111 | 6.33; 145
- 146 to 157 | 5.06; 161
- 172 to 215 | 0.82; 285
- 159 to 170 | 3.18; 210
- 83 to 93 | -1.52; 357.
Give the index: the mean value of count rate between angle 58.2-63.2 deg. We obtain 297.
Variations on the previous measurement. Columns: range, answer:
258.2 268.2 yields 307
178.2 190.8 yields 282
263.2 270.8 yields 306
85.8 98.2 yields 317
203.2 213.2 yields 294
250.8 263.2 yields 292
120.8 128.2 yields 208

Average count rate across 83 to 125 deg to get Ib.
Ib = 216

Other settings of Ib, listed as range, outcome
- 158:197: 257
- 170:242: 285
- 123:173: 206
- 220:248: 283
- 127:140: 230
